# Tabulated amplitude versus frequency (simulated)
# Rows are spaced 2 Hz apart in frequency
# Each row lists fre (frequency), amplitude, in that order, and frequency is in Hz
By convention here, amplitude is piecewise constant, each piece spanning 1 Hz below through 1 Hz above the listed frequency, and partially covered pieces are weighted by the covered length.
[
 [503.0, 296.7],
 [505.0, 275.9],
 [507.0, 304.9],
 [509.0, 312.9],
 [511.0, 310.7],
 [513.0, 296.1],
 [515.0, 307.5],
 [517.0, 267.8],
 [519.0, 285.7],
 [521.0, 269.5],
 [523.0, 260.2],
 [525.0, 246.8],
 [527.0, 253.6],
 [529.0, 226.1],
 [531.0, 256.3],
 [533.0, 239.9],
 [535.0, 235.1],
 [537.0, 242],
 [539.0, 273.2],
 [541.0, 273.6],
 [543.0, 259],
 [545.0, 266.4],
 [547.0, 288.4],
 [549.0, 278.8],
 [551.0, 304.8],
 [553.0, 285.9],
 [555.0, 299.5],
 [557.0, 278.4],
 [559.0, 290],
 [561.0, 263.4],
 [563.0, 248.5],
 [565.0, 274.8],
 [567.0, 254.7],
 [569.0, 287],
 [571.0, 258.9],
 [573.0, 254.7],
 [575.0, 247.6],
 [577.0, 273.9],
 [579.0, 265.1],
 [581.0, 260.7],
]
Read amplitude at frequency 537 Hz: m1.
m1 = 242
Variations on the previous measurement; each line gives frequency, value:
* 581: 260.7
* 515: 307.5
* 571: 258.9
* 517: 267.8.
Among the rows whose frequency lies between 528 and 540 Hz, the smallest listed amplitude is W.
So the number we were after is 226.1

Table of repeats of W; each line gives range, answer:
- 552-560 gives 278.4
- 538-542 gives 273.2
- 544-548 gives 266.4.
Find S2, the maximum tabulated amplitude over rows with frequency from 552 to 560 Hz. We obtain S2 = 299.5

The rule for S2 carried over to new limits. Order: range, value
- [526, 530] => 253.6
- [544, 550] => 288.4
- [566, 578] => 287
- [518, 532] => 285.7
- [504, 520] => 312.9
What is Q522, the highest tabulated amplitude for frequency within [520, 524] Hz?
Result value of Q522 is 269.5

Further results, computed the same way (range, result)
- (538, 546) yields 273.6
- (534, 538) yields 242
